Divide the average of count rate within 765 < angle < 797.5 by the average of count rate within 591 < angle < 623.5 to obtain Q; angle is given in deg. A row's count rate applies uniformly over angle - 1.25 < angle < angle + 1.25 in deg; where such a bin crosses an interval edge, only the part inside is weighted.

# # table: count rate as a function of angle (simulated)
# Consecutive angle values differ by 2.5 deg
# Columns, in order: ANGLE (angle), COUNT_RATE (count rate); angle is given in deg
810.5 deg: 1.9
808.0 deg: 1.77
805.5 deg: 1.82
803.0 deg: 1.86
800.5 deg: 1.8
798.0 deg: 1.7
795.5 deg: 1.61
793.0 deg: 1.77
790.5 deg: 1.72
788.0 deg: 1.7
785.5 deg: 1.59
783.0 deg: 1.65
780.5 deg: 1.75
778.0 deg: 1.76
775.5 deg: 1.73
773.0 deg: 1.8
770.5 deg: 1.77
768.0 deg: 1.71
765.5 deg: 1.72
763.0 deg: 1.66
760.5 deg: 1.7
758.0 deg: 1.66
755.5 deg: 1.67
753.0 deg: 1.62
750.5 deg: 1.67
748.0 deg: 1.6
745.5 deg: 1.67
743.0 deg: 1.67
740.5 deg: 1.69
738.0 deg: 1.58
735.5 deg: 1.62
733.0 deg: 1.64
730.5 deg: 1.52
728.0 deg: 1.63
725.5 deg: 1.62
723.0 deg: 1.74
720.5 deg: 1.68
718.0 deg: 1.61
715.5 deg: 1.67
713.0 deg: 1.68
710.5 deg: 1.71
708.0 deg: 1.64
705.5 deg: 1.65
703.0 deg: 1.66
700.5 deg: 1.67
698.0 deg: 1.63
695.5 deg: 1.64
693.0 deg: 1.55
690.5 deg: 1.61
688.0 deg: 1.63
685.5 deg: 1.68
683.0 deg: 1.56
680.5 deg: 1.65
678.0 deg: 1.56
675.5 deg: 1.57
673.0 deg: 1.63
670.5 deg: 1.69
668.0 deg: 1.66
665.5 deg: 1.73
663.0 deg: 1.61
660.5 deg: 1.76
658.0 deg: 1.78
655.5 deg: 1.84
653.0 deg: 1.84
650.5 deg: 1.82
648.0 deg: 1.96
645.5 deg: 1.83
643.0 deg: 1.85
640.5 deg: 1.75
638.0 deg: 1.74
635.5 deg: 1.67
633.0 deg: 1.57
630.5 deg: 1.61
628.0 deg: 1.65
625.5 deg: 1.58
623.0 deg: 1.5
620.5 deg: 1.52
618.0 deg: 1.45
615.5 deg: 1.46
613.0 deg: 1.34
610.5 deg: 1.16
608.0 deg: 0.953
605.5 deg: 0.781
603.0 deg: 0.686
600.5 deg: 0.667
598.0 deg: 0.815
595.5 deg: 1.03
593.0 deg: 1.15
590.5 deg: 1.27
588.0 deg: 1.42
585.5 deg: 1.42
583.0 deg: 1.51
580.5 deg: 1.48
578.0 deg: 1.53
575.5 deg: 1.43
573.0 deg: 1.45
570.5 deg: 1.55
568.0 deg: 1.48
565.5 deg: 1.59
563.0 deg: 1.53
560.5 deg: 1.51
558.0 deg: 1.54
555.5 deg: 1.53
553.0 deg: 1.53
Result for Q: 1.54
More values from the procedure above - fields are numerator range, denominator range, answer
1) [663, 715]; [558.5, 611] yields 1.30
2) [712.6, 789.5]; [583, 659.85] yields 1.16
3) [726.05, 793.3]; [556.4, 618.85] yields 1.30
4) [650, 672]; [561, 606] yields 1.36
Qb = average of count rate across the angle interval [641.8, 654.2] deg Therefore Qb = 1.86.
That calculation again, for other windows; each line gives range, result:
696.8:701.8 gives 1.65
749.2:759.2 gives 1.65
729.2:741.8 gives 1.61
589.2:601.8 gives 0.987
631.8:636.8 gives 1.62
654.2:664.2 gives 1.75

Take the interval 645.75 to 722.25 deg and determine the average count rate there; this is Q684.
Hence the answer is 1.68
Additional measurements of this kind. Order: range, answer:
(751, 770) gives 1.68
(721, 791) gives 1.67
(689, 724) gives 1.65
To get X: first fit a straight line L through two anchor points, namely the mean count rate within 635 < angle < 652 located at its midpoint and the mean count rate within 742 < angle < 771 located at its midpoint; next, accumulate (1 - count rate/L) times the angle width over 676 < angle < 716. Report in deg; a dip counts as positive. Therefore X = 2.5 deg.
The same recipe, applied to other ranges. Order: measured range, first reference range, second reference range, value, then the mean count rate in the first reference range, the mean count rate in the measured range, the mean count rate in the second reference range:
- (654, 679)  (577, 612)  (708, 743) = -4.8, 1.13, 1.69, 1.65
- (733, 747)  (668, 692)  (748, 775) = 0.3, 1.62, 1.64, 1.69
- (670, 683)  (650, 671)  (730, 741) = 0.8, 1.75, 1.61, 1.61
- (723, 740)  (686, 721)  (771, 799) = 0.5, 1.65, 1.62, 1.71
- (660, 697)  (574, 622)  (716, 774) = -4.4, 1.22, 1.63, 1.66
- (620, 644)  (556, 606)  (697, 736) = -3.5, 1.3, 1.65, 1.65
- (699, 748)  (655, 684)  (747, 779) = 1.0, 1.67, 1.65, 1.7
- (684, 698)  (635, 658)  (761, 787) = 1.2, 1.81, 1.62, 1.71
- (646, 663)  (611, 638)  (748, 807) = -2.7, 1.53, 1.82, 1.71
